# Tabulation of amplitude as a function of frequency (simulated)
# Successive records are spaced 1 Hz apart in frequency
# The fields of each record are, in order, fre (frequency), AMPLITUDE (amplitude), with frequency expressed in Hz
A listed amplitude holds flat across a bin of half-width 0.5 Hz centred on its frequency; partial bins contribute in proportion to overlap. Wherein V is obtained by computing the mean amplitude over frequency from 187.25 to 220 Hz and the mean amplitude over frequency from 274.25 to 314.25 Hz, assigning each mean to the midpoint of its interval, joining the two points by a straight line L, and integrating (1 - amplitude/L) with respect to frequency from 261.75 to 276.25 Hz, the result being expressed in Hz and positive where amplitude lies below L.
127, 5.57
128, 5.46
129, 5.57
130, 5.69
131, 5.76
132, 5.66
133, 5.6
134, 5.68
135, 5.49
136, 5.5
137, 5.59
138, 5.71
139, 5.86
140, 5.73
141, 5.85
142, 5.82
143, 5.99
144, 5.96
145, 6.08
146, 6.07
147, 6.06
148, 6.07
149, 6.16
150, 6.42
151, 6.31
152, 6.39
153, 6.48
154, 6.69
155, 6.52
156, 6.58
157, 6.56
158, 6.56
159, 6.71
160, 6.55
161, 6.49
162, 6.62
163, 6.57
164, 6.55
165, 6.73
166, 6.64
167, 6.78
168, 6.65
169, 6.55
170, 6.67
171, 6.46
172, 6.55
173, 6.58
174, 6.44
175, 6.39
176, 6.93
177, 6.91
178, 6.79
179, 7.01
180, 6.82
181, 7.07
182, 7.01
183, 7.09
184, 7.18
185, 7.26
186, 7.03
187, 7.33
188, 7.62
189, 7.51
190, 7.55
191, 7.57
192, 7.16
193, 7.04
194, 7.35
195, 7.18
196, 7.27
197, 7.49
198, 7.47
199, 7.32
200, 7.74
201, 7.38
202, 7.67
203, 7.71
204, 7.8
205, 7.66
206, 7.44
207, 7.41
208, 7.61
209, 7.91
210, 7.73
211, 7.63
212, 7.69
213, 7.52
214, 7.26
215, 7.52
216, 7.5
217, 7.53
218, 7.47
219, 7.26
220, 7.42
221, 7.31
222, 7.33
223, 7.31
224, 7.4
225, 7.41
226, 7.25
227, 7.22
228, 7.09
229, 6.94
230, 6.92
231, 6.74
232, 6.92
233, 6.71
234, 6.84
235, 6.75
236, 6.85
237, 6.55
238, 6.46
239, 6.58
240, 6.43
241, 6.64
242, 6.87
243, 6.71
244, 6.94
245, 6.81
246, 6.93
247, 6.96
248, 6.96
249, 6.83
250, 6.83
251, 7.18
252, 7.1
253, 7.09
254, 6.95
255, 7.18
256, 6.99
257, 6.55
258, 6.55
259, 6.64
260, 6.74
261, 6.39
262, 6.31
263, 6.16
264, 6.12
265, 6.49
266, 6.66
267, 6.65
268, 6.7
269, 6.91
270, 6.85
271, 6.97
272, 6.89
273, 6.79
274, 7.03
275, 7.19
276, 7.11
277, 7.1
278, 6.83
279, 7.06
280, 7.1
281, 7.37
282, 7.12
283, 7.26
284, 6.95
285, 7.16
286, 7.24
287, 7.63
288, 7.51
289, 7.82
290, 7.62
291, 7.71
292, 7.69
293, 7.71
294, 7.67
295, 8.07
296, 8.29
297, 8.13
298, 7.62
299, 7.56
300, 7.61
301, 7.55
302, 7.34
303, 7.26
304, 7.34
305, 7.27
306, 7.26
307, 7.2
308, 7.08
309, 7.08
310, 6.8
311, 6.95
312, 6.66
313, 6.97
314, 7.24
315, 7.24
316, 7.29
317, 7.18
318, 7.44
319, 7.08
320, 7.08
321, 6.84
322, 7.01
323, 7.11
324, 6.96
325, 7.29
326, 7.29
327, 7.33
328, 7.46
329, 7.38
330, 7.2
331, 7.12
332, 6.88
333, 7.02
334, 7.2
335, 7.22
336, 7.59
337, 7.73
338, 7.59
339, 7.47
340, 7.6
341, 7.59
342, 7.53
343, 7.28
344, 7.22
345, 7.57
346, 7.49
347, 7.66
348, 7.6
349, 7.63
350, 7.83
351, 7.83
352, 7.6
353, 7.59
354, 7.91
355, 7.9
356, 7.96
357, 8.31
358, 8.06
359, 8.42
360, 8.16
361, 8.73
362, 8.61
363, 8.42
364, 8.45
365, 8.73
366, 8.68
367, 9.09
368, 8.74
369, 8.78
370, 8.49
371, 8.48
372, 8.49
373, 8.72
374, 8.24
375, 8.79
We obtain 1.31 Hz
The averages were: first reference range 7.5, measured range 6.72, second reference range 7.35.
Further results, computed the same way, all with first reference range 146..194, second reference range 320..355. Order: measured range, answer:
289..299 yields -0.81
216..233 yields -0.60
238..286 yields 1.81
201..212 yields -1.19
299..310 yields -0.02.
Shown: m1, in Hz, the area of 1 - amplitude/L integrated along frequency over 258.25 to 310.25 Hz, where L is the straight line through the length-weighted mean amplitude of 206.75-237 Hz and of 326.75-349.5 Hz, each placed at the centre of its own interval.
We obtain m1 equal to 1.3 Hz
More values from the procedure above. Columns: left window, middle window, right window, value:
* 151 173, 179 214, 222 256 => -3.50 Hz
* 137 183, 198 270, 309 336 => -3.23 Hz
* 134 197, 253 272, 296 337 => 0.92 Hz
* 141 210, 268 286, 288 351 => 0.49 Hz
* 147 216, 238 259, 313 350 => 0.92 Hz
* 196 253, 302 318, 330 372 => 1.11 Hz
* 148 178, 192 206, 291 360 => -1.44 Hz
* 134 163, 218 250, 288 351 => -0.84 Hz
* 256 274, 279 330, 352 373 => -0.02 Hz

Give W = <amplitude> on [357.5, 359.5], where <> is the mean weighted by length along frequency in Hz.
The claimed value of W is 8.24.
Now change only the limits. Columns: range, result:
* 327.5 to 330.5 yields 7.35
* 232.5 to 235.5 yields 6.77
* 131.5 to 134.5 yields 5.65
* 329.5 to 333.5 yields 7.05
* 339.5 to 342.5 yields 7.57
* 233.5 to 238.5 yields 6.69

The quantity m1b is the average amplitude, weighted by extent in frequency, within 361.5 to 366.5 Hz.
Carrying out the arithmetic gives 8.58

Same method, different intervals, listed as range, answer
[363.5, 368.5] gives 8.74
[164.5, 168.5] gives 6.7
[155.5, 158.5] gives 6.57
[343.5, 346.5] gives 7.43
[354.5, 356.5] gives 7.93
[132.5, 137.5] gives 5.57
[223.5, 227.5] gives 7.32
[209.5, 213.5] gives 7.64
